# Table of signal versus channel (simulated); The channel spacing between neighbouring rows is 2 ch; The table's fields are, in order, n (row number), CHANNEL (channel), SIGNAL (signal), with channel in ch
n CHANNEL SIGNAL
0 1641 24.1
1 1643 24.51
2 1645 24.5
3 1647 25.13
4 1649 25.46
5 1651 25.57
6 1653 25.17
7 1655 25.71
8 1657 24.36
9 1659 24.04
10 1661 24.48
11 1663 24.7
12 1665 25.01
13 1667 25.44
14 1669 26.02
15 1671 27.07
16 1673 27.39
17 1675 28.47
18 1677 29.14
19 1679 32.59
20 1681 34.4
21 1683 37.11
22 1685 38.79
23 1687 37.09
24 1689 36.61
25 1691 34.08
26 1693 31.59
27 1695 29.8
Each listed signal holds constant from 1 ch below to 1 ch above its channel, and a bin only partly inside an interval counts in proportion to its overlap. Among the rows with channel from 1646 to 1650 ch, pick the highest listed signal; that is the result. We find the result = 25.46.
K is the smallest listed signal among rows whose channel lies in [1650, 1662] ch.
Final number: 24.04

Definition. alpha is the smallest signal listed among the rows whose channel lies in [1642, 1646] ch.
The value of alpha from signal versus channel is 24.5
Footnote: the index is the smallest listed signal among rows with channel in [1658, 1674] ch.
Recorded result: 24.04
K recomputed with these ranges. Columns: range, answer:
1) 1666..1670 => 25.44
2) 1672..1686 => 27.39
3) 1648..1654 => 25.17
